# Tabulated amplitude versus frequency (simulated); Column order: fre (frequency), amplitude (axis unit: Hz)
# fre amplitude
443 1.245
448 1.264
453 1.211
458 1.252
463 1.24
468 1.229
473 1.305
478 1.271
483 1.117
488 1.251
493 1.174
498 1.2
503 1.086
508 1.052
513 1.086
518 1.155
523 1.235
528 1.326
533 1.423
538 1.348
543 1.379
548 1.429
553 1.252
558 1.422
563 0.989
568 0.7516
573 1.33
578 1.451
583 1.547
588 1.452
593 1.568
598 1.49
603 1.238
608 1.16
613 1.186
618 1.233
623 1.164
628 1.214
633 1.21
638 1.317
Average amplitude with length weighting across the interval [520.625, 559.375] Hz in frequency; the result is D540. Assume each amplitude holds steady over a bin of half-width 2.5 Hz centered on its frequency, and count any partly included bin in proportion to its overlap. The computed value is 1.35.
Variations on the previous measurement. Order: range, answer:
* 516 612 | 1.31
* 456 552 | 1.24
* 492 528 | 1.15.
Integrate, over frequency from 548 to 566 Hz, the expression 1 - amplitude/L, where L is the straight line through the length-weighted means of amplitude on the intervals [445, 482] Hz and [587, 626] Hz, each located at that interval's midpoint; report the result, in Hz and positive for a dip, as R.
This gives 0.7 Hz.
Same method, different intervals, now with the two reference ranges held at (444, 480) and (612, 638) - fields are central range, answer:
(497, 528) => 2.3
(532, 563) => -2.8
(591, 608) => -2.3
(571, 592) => -4.0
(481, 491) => 0.5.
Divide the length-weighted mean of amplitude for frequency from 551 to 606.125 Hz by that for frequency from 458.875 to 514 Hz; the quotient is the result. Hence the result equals 1.11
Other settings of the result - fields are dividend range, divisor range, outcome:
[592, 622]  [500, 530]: 1.12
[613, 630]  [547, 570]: 1.03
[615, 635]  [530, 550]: 0.87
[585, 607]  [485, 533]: 1.20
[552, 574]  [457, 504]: 0.93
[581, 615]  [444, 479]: 1.10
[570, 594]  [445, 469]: 1.17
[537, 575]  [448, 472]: 0.99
